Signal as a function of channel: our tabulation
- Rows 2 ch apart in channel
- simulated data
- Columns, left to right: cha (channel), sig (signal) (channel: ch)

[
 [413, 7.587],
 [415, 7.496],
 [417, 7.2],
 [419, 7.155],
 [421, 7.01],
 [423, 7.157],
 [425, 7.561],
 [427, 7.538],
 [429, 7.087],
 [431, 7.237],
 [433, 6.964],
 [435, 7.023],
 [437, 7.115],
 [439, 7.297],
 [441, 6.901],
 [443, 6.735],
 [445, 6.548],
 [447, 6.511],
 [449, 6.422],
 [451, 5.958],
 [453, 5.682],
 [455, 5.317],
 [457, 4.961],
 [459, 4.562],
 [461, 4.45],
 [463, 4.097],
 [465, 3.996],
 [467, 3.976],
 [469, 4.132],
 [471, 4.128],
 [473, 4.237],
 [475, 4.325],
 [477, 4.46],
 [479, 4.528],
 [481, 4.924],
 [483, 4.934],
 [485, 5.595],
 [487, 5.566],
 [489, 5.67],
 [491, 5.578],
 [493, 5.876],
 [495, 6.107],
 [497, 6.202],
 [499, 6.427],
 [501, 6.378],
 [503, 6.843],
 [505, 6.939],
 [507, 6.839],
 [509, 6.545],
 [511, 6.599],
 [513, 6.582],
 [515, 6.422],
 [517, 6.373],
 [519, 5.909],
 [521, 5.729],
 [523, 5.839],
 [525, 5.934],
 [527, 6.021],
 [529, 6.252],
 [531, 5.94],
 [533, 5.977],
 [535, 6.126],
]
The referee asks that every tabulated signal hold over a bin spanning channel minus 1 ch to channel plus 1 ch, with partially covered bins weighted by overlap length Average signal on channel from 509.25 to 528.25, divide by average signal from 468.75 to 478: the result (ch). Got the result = 1.45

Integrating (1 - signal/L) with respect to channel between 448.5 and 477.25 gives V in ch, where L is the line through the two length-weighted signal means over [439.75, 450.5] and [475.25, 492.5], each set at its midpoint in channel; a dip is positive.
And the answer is 6.12 ch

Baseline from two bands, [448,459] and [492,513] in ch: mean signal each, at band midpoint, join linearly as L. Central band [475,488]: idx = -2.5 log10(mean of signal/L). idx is 0.226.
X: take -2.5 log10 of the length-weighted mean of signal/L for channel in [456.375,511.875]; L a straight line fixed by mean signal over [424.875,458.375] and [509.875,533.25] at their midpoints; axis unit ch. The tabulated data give 0.190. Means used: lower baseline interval 6.59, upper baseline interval 6.14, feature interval 5.32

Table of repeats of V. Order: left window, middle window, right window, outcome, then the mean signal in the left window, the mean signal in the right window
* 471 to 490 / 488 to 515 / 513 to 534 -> -4.43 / 4.87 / 6.07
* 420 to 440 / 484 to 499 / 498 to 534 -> 1.64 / 7.2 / 6.31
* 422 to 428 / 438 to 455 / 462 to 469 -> -2.45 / 7.42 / 4.04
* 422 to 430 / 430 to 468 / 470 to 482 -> 1.12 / 7.34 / 4.43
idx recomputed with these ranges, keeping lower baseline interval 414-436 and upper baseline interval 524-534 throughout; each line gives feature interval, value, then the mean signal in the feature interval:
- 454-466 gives 0.436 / 4.56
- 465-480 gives 0.493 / 4.24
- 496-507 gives -0.041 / 6.58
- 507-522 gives -0.026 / 6.34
